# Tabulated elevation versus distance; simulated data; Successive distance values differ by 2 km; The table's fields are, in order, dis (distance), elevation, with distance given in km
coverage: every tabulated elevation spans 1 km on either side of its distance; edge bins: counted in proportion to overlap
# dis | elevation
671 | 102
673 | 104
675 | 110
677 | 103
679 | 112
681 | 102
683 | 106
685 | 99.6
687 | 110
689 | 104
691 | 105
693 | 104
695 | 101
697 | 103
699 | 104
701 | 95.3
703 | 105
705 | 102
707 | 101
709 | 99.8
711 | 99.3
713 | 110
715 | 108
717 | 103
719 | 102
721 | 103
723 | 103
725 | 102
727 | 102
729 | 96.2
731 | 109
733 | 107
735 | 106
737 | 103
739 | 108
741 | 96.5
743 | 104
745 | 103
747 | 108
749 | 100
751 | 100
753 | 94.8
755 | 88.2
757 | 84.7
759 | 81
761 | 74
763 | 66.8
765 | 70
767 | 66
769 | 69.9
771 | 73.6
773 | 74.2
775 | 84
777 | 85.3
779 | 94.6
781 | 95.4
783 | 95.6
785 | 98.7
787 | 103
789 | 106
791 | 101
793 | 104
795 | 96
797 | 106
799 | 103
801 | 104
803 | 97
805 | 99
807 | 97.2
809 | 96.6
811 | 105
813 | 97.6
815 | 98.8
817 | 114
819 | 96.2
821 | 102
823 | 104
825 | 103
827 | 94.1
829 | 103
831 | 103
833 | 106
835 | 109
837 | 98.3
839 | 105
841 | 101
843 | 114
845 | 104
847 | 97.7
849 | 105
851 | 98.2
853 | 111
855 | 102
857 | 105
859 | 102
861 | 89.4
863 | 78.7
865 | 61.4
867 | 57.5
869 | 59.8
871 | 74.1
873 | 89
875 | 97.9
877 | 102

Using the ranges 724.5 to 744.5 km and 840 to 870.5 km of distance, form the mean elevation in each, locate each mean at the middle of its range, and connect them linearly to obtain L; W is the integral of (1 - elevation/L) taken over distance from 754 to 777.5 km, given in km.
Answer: 5.7 km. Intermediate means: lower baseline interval 103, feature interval 76.3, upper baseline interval 92.1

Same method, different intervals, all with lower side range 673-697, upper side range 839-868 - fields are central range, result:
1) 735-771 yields 4.2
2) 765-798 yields 3.0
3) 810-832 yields -1.1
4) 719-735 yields -0.1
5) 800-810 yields -0.1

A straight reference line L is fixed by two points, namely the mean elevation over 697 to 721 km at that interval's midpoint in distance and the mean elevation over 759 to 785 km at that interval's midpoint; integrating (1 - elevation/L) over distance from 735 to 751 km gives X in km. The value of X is -2.3 km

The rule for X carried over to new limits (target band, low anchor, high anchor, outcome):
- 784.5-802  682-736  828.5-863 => 0.0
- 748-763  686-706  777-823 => 2.1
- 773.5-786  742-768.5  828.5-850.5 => 0.1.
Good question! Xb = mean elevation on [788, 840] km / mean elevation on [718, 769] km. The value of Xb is 1.1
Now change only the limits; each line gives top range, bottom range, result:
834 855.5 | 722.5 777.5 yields 1.14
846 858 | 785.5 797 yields 1.01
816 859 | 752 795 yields 1.20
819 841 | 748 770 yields 1.26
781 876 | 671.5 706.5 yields 0.94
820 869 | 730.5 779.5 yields 1.08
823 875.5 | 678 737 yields 0.92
